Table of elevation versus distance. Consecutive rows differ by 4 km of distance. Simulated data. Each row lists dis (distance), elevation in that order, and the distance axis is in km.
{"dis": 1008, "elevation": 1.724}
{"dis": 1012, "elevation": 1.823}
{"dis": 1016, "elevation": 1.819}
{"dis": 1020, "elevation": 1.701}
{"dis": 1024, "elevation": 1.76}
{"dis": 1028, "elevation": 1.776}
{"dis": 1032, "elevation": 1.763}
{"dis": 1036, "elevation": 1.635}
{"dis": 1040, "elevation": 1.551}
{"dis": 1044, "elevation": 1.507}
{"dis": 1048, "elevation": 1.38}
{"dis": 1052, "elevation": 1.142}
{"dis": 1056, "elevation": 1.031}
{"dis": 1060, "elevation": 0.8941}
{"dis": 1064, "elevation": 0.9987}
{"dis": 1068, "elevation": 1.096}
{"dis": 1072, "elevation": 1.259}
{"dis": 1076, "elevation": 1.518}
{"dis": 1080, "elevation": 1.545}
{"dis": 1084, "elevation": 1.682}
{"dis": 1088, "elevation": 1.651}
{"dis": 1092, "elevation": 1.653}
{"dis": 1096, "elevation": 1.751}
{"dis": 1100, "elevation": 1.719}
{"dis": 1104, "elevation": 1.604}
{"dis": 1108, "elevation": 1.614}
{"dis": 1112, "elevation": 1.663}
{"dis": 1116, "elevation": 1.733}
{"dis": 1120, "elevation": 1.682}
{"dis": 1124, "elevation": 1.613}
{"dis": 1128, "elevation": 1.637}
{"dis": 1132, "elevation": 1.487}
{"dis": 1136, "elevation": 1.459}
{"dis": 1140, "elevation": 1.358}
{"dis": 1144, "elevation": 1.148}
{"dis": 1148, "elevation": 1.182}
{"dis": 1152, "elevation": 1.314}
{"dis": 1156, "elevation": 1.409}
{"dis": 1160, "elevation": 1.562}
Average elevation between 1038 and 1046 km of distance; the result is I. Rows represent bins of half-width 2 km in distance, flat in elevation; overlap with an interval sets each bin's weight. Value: 1.53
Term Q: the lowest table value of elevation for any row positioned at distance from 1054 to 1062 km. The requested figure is 0.8941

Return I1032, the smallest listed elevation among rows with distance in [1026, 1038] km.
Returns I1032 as 1.635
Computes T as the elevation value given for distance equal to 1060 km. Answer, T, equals 0.8941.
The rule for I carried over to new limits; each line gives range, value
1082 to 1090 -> 1.67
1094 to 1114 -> 1.67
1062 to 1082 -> 1.28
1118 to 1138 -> 1.58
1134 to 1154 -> 1.29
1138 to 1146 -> 1.25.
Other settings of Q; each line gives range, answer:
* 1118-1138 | 1.459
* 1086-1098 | 1.651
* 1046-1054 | 1.142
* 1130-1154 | 1.148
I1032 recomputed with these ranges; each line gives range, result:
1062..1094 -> 0.9987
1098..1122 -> 1.604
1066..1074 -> 1.096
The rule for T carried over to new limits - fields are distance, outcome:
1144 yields 1.148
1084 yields 1.682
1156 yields 1.409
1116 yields 1.733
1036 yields 1.635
